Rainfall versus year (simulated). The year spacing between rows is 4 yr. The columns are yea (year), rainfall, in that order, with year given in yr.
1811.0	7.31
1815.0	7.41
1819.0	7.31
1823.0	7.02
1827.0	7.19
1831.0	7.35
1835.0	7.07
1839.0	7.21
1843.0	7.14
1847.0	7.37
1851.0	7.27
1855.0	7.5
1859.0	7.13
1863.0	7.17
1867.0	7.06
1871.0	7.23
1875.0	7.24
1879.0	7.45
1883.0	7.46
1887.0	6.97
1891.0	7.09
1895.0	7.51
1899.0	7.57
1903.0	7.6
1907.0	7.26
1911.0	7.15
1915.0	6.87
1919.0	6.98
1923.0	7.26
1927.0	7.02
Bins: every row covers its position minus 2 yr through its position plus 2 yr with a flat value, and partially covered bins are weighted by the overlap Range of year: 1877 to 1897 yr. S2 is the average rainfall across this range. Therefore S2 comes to 7.3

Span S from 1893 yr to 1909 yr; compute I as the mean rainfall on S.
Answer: 7.48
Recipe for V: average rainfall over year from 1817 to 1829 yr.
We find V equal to 7.17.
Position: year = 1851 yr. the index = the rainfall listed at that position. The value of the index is 7.27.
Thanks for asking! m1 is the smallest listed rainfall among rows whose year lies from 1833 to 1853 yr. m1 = 7.07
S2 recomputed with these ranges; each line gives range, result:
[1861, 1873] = 7.15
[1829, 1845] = 7.19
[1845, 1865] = 7.29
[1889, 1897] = 7.3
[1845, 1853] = 7.32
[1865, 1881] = 7.25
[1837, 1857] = 7.3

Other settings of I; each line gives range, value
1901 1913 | 7.34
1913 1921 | 6.93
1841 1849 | 7.25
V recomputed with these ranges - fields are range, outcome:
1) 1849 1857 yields 7.38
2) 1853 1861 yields 7.31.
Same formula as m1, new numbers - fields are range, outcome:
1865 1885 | 7.06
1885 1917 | 6.87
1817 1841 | 7.02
